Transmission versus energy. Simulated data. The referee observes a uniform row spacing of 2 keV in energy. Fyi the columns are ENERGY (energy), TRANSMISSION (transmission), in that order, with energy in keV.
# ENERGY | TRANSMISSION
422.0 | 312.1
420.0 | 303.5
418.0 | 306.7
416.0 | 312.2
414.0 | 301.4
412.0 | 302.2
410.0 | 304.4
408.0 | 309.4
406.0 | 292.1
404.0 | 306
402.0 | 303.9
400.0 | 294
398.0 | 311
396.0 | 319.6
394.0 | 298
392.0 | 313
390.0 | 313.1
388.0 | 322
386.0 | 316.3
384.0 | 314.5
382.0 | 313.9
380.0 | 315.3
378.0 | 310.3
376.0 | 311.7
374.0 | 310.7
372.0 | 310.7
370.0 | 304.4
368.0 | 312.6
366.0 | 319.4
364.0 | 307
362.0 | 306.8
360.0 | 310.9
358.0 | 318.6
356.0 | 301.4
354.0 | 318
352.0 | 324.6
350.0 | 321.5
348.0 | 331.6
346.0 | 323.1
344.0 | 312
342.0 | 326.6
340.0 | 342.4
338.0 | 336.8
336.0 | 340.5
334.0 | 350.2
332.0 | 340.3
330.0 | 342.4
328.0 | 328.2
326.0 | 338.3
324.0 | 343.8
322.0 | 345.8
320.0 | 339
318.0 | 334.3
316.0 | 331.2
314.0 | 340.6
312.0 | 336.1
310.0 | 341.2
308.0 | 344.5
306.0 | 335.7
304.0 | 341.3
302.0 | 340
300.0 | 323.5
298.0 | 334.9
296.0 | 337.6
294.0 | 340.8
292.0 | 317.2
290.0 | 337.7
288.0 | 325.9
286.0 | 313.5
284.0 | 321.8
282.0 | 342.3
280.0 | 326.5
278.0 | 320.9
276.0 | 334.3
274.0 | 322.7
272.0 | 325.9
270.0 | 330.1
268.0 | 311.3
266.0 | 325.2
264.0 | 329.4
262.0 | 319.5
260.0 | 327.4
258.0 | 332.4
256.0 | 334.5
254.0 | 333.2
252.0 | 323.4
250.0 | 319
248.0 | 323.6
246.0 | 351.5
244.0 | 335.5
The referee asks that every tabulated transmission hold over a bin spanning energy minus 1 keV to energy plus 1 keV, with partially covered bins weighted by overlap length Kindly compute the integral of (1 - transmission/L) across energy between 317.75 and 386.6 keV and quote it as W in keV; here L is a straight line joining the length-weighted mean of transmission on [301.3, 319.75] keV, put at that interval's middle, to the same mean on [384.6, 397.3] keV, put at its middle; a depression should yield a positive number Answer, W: 0.5 keV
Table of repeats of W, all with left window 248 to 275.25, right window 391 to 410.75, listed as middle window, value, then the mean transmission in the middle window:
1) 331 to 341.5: -0.9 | 341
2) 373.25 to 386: -0.2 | 313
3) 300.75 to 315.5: -0.9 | 339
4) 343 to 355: -0.3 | 322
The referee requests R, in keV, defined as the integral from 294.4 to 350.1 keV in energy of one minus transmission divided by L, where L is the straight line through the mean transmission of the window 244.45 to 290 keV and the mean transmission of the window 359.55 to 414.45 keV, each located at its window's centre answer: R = -3.0 keV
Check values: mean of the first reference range 327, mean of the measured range 336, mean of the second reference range 309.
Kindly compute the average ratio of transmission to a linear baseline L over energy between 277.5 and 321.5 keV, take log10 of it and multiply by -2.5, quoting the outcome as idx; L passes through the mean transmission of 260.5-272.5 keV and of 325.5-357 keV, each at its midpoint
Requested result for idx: -0.02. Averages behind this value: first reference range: 324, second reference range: 330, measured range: 333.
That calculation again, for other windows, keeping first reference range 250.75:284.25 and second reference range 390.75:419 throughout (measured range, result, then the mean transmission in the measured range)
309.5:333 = -0.07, 338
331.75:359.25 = -0.04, 327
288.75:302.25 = -0.03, 333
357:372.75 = 0.00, 311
